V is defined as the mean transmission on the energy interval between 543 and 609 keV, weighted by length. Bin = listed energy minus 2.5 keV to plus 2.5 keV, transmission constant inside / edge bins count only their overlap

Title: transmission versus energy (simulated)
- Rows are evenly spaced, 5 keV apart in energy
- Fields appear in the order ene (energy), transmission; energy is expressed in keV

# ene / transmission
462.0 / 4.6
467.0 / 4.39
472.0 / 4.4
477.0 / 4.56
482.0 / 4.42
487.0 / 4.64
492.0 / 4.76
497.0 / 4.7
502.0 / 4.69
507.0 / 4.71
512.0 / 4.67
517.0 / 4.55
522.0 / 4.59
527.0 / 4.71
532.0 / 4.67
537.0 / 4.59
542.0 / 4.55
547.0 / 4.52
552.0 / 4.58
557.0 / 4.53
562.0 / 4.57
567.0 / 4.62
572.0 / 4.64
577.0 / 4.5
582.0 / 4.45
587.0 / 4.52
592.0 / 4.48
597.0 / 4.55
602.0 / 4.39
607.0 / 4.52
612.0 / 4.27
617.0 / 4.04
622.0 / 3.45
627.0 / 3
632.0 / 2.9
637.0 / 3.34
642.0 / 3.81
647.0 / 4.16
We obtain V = 4.53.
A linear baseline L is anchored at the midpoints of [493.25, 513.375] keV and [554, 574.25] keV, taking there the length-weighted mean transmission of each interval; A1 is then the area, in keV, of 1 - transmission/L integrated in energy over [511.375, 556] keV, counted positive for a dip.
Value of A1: 0.4 keV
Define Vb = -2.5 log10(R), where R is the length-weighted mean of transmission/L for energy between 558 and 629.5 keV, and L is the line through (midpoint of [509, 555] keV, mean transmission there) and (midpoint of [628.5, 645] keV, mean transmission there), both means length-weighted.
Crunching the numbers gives -0.111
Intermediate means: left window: 4.6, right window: 3.35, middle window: 4.29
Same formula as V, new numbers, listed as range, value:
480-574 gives 4.62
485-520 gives 4.67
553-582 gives 4.56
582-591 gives 4.49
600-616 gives 4.36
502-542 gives 4.64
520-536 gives 4.65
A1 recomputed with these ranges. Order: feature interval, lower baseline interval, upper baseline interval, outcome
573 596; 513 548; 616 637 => -3.8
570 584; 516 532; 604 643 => -1.4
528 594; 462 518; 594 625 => -3.2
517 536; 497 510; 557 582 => 0.1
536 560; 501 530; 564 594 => 0.2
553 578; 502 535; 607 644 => -2.3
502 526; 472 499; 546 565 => -0.3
